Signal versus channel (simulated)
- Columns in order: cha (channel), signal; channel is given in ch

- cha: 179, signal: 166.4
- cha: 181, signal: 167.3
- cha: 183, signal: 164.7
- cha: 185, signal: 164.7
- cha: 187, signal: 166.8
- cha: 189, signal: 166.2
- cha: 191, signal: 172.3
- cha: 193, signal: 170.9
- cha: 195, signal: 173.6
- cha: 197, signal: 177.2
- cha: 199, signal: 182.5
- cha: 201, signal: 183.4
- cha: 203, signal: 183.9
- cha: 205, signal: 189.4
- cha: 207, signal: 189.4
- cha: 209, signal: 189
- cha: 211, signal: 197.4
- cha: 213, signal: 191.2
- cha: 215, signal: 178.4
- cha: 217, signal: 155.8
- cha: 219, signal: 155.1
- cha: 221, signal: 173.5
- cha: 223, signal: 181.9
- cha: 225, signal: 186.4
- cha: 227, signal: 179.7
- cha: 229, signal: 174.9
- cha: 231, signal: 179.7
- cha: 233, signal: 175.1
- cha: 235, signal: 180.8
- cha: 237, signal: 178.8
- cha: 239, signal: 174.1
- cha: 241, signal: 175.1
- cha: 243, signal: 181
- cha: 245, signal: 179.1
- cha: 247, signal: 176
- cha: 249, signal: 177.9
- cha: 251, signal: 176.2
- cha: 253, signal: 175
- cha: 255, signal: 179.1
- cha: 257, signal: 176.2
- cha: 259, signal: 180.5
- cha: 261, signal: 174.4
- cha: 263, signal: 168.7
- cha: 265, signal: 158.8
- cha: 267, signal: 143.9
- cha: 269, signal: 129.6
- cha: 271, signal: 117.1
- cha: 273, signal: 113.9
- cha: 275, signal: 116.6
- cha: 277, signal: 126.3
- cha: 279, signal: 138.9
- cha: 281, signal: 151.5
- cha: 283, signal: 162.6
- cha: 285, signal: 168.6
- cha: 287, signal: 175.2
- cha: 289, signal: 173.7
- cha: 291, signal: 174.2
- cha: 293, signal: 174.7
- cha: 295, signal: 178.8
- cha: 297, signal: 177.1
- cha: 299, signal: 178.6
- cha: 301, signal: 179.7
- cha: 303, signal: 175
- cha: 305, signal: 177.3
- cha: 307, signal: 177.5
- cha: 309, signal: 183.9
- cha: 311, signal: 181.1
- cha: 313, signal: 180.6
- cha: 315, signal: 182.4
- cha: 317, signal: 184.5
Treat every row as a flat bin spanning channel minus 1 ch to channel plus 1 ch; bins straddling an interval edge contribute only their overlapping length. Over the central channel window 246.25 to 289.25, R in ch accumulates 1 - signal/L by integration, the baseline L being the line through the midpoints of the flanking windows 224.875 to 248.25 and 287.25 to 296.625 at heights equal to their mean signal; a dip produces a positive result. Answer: 4.80 ch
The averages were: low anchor 178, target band 157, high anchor 175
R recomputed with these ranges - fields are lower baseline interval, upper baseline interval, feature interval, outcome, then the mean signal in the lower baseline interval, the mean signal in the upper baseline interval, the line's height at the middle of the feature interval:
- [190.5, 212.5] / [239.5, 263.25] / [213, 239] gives 0.6 ch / 183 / 177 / 180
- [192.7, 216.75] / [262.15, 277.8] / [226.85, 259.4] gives -4.9 ch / 183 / 134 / 154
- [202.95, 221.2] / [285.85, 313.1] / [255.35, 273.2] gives 2.5 ch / 180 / 178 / 179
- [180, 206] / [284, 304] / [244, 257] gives -0.2 ch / 174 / 176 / 175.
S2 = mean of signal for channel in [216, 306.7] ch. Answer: 167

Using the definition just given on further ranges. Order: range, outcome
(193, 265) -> 178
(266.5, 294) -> 148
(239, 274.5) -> 163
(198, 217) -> 186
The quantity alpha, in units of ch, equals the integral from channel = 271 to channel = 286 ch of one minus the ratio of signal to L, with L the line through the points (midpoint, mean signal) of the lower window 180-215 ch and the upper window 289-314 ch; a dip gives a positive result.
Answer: 3.35 ch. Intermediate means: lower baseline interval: 178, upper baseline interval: 178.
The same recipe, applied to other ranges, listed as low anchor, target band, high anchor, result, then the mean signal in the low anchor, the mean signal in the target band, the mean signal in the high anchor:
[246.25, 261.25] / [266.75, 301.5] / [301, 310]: 4.6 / 177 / 154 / 179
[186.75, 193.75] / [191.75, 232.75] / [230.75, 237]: -1.3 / 169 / 180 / 178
